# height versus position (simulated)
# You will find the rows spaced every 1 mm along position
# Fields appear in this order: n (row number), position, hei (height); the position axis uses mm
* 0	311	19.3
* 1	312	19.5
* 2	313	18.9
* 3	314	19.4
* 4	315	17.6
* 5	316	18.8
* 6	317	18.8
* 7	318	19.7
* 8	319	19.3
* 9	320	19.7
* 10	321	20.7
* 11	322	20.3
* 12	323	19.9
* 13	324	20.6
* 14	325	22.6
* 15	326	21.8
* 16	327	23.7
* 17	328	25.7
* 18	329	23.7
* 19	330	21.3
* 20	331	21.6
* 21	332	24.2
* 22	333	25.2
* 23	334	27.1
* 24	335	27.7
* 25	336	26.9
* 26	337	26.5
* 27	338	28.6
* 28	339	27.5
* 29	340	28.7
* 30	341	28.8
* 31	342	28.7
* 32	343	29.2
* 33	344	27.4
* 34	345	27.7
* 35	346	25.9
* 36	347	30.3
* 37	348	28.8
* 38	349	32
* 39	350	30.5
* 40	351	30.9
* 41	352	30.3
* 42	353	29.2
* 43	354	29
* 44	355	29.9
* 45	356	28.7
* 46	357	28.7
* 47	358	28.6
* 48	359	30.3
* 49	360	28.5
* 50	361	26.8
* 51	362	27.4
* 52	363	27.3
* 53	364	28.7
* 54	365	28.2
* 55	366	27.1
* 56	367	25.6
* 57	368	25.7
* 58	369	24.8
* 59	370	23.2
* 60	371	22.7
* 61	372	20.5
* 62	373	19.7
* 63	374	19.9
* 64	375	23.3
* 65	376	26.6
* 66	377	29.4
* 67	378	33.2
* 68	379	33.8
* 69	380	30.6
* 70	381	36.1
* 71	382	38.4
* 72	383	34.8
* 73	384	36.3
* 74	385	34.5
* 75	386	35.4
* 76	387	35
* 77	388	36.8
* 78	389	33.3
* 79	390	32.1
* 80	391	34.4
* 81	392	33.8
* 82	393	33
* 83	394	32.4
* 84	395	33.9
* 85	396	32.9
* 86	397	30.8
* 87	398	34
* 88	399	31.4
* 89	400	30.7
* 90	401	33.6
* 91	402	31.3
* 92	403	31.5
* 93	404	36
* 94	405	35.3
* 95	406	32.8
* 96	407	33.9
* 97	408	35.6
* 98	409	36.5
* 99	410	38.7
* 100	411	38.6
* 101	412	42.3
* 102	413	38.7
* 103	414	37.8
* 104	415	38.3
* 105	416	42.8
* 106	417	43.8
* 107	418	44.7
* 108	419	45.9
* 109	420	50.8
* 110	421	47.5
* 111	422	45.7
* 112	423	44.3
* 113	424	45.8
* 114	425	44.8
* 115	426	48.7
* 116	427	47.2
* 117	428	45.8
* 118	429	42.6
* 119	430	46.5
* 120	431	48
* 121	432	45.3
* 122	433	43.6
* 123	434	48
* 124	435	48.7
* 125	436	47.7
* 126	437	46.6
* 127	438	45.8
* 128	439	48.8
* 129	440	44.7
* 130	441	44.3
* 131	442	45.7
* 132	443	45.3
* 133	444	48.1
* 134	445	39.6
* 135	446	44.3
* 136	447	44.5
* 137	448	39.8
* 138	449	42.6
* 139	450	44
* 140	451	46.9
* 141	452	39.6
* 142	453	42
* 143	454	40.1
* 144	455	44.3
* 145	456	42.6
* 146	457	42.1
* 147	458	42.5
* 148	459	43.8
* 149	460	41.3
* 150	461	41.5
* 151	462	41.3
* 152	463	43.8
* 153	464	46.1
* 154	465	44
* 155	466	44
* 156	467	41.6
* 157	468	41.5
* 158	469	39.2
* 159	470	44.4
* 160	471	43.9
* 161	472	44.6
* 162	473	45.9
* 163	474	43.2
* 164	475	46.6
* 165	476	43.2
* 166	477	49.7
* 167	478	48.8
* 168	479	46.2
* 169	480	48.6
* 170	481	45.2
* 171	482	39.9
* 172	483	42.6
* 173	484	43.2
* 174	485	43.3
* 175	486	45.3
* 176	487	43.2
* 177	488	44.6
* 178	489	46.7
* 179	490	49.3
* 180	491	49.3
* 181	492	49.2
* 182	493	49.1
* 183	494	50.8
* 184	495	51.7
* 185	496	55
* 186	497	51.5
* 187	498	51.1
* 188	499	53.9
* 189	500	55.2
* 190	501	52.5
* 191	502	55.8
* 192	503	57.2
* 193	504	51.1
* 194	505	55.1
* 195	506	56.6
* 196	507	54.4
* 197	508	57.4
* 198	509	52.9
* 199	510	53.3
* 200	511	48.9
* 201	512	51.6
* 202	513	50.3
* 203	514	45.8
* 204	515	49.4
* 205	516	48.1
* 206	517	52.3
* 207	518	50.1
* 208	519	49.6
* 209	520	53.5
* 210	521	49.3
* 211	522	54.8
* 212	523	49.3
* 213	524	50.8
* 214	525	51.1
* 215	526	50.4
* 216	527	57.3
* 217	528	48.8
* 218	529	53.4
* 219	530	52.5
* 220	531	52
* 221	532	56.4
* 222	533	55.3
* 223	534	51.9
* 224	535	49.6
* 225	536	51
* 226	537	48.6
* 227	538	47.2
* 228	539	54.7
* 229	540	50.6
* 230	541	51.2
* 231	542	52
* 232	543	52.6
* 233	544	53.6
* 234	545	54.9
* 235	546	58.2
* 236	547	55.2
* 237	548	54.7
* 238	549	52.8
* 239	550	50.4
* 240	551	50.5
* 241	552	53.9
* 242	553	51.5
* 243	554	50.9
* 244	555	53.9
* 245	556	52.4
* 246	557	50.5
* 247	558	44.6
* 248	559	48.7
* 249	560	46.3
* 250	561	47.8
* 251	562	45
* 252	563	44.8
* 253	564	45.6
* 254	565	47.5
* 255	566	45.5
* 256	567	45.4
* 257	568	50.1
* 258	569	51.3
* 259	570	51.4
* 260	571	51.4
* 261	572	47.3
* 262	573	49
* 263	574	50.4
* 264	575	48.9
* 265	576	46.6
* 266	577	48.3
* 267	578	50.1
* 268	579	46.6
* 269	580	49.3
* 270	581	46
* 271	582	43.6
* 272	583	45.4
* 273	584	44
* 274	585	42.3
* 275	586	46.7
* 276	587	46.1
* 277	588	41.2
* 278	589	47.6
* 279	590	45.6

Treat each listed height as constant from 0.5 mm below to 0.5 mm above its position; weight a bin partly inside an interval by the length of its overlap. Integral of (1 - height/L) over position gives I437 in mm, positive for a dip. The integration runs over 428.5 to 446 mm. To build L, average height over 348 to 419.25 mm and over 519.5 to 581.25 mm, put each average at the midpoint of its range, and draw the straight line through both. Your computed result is -3.6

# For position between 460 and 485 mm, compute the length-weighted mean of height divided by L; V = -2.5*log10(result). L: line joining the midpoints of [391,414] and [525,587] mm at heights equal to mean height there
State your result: -0.06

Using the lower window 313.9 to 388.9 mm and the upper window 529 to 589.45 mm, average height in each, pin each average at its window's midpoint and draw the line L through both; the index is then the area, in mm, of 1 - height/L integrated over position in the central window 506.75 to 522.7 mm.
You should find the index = -2.3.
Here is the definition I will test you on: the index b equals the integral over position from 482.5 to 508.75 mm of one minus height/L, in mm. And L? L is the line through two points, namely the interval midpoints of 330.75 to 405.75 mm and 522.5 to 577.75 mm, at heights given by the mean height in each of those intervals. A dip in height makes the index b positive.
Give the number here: -3.7 mm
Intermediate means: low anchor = 29.6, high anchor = 50.7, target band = 50.6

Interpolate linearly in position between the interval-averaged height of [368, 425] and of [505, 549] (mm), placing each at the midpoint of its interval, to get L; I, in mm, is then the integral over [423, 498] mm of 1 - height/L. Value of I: -3.63 mm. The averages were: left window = 34.7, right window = 52.2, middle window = 45.2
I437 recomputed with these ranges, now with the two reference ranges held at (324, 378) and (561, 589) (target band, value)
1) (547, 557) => -1.7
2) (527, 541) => -2.8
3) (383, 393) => -1.5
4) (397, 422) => -4.6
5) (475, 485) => -1.8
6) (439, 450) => -2.8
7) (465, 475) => -1.6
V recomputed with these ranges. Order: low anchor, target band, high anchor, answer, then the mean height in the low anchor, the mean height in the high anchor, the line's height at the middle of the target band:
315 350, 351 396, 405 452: 0.10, 24.7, 43.6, 32.8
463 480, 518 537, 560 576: -0.12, 44.7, 48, 46.6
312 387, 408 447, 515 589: -0.24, 26.5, 49.9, 35.5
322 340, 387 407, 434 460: 0.08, 24.4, 44.2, 35.7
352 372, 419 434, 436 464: -0.18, 27.3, 43.7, 39.3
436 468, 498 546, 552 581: -0.12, 43.6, 48.7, 46.7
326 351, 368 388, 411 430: 0.20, 27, 44.2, 35.3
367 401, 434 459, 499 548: -0.10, 30.7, 52.4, 40.4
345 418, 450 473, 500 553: 0.00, 31.6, 52.3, 43.1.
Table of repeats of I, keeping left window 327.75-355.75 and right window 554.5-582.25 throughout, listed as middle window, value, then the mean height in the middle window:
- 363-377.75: 2.6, 24.9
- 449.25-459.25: -1.3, 42.8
